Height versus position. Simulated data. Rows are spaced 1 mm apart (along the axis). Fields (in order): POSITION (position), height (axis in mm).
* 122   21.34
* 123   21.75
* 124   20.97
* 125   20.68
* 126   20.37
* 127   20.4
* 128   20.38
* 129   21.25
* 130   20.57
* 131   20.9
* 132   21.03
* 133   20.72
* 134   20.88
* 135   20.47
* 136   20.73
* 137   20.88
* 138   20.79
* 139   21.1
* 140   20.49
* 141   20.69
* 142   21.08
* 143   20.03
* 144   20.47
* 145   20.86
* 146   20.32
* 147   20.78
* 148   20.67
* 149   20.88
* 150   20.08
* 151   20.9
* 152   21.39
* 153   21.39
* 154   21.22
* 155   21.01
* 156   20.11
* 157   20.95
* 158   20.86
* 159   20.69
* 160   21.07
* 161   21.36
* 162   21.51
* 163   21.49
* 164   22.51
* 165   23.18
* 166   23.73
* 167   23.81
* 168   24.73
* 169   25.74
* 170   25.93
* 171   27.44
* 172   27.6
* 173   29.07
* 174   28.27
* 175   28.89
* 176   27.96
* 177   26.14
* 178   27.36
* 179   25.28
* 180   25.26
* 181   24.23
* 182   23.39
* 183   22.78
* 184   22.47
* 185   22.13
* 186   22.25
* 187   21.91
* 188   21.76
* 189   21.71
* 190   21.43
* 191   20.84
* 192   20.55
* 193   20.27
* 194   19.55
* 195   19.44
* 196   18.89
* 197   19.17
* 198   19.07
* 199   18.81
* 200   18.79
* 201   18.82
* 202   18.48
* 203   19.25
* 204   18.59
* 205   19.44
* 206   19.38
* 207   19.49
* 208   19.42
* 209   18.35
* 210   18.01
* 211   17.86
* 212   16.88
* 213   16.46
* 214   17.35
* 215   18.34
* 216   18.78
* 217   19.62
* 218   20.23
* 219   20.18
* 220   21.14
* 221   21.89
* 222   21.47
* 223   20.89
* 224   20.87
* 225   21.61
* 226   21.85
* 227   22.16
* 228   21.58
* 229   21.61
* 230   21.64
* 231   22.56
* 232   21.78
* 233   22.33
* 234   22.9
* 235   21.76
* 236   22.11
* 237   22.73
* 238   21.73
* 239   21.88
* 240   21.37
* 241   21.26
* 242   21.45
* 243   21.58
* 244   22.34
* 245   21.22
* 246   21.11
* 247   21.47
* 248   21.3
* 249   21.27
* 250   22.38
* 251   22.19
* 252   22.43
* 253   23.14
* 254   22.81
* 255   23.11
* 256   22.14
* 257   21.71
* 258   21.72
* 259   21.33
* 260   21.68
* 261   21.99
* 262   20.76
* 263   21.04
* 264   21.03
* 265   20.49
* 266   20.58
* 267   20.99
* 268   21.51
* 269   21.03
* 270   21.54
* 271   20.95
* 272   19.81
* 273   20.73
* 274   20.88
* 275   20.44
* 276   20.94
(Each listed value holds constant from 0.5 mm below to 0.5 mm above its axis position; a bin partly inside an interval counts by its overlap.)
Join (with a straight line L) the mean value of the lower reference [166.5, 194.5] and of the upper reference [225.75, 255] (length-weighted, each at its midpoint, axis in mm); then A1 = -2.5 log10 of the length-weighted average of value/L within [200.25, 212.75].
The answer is 0.24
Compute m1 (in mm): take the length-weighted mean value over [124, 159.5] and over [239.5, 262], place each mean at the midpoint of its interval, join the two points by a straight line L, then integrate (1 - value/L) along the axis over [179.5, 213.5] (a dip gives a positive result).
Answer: 1.8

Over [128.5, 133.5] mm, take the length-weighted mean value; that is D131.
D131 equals 20.9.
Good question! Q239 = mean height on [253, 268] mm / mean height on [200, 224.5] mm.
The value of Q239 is 1.1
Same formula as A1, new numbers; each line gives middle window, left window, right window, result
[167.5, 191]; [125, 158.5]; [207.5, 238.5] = -0.202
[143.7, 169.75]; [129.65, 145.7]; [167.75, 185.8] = 0.075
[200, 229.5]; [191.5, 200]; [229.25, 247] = 0.048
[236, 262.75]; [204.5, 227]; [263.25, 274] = -0.074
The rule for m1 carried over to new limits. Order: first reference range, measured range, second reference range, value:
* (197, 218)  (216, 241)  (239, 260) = -1.58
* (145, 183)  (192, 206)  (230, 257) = 2.21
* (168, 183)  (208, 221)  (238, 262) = 2.84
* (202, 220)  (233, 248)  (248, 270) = -0.91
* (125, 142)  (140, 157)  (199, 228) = -0.19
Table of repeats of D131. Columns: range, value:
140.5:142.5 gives 20.9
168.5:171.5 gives 26.4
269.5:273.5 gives 20.8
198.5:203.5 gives 18.8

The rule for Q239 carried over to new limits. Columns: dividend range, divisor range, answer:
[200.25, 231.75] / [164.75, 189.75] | 0.80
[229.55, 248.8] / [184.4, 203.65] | 1.08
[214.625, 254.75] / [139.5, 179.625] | 0.94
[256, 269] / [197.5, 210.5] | 1.12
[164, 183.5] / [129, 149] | 1.24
